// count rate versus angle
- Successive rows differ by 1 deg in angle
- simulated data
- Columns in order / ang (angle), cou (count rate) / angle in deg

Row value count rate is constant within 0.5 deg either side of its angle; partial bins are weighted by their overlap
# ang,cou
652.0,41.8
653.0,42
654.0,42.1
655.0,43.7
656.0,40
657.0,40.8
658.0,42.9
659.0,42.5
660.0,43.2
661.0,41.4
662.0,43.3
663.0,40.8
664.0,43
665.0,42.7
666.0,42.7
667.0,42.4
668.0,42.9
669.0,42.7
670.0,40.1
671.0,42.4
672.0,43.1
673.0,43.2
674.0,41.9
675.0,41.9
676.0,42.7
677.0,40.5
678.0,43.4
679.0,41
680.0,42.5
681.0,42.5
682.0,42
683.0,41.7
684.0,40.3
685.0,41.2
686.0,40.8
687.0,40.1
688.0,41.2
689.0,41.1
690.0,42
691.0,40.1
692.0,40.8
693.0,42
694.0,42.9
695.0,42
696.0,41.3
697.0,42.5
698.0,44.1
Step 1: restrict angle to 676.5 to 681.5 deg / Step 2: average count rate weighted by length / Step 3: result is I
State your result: 42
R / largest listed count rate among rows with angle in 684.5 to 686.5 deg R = 41.2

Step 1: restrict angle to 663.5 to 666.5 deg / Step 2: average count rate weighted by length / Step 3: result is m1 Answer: 42.8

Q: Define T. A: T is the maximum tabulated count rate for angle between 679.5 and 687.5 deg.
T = 42.5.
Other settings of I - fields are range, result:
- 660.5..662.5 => 42.3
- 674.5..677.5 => 41.7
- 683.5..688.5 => 40.7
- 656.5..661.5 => 42.2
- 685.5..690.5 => 41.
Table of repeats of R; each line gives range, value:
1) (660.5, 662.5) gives 43.3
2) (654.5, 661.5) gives 43.7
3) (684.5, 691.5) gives 42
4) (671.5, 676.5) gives 43.2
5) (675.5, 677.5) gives 42.7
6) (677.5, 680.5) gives 43.4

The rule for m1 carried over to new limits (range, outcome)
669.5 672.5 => 41.9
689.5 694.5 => 41.6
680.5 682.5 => 42.2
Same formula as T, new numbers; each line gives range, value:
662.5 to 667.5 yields 43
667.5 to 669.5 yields 42.9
